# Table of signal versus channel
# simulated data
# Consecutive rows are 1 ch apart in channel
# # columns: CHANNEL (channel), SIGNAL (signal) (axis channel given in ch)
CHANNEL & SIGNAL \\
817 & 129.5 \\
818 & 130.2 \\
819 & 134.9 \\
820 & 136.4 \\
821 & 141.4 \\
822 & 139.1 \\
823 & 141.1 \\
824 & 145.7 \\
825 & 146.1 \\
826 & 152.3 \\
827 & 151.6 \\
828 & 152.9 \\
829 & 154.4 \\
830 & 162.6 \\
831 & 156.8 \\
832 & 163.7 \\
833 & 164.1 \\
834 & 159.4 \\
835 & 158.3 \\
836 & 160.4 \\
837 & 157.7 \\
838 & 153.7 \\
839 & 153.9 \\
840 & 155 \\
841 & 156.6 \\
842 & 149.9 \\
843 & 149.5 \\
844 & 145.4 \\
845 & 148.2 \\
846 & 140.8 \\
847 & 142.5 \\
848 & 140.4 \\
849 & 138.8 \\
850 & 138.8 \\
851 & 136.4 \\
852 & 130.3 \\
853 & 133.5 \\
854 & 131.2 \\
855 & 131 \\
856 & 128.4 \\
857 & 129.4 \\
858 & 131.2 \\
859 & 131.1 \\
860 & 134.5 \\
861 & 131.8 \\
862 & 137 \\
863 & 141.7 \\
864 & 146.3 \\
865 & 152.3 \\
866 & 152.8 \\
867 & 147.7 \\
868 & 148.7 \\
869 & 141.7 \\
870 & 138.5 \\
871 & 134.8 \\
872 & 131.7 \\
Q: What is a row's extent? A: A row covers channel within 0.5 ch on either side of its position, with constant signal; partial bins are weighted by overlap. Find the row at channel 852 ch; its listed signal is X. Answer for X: 130.3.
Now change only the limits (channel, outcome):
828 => 152.9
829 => 154.4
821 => 141.4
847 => 142.5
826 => 152.3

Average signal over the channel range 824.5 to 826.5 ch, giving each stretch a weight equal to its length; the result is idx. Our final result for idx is 149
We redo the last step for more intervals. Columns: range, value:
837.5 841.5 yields 155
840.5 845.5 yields 150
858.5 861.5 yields 132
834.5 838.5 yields 158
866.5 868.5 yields 148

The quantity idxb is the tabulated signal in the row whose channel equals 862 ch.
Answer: 137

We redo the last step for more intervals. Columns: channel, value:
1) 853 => 133.5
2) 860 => 134.5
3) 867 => 147.7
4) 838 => 153.7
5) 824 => 145.7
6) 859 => 131.1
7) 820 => 136.4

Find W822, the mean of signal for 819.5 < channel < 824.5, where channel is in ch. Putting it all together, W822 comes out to 141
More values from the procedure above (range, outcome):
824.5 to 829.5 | 151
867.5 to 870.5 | 143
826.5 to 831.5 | 156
